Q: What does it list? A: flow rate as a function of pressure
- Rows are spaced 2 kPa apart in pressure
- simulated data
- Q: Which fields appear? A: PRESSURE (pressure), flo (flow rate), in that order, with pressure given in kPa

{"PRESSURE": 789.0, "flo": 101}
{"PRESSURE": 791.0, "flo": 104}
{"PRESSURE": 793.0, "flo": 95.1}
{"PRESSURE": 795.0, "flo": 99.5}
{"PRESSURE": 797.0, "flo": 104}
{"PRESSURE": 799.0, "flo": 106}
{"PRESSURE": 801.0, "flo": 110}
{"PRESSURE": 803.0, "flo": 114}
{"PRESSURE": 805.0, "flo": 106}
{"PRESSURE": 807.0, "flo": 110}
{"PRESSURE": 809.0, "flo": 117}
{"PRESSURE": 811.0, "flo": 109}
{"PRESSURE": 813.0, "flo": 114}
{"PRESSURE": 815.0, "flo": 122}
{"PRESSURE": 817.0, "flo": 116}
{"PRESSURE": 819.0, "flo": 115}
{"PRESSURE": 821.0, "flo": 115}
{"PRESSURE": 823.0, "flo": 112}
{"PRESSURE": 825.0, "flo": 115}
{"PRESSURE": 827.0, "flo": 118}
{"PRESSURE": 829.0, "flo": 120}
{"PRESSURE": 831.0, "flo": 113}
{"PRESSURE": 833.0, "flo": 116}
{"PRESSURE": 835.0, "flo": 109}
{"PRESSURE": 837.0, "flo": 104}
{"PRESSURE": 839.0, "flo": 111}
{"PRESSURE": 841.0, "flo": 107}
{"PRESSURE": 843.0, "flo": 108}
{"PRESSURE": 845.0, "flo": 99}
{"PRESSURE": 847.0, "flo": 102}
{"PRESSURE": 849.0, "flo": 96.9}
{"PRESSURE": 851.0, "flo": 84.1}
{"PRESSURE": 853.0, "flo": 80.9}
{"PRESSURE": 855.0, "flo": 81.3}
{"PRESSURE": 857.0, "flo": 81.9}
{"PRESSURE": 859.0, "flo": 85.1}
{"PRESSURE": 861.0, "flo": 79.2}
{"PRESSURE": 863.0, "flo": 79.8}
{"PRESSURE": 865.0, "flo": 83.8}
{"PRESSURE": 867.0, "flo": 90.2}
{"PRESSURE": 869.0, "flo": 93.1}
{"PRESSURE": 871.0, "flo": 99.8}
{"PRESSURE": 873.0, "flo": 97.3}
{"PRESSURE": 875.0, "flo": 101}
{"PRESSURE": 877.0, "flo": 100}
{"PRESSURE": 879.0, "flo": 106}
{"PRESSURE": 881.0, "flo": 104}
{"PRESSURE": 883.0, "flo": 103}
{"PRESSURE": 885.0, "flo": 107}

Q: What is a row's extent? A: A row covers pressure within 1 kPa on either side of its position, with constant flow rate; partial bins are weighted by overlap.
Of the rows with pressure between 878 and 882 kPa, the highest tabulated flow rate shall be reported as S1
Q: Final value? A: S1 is 106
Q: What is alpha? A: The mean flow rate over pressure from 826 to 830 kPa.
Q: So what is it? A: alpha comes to 119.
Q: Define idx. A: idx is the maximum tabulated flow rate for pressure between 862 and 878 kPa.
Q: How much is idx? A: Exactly 101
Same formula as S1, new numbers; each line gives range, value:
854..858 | 81.9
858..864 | 85.1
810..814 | 114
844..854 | 102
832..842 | 116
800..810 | 117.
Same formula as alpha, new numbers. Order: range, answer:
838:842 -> 109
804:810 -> 111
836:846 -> 106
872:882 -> 102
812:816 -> 118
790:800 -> 102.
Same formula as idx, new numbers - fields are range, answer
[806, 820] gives 122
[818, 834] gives 120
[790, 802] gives 110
